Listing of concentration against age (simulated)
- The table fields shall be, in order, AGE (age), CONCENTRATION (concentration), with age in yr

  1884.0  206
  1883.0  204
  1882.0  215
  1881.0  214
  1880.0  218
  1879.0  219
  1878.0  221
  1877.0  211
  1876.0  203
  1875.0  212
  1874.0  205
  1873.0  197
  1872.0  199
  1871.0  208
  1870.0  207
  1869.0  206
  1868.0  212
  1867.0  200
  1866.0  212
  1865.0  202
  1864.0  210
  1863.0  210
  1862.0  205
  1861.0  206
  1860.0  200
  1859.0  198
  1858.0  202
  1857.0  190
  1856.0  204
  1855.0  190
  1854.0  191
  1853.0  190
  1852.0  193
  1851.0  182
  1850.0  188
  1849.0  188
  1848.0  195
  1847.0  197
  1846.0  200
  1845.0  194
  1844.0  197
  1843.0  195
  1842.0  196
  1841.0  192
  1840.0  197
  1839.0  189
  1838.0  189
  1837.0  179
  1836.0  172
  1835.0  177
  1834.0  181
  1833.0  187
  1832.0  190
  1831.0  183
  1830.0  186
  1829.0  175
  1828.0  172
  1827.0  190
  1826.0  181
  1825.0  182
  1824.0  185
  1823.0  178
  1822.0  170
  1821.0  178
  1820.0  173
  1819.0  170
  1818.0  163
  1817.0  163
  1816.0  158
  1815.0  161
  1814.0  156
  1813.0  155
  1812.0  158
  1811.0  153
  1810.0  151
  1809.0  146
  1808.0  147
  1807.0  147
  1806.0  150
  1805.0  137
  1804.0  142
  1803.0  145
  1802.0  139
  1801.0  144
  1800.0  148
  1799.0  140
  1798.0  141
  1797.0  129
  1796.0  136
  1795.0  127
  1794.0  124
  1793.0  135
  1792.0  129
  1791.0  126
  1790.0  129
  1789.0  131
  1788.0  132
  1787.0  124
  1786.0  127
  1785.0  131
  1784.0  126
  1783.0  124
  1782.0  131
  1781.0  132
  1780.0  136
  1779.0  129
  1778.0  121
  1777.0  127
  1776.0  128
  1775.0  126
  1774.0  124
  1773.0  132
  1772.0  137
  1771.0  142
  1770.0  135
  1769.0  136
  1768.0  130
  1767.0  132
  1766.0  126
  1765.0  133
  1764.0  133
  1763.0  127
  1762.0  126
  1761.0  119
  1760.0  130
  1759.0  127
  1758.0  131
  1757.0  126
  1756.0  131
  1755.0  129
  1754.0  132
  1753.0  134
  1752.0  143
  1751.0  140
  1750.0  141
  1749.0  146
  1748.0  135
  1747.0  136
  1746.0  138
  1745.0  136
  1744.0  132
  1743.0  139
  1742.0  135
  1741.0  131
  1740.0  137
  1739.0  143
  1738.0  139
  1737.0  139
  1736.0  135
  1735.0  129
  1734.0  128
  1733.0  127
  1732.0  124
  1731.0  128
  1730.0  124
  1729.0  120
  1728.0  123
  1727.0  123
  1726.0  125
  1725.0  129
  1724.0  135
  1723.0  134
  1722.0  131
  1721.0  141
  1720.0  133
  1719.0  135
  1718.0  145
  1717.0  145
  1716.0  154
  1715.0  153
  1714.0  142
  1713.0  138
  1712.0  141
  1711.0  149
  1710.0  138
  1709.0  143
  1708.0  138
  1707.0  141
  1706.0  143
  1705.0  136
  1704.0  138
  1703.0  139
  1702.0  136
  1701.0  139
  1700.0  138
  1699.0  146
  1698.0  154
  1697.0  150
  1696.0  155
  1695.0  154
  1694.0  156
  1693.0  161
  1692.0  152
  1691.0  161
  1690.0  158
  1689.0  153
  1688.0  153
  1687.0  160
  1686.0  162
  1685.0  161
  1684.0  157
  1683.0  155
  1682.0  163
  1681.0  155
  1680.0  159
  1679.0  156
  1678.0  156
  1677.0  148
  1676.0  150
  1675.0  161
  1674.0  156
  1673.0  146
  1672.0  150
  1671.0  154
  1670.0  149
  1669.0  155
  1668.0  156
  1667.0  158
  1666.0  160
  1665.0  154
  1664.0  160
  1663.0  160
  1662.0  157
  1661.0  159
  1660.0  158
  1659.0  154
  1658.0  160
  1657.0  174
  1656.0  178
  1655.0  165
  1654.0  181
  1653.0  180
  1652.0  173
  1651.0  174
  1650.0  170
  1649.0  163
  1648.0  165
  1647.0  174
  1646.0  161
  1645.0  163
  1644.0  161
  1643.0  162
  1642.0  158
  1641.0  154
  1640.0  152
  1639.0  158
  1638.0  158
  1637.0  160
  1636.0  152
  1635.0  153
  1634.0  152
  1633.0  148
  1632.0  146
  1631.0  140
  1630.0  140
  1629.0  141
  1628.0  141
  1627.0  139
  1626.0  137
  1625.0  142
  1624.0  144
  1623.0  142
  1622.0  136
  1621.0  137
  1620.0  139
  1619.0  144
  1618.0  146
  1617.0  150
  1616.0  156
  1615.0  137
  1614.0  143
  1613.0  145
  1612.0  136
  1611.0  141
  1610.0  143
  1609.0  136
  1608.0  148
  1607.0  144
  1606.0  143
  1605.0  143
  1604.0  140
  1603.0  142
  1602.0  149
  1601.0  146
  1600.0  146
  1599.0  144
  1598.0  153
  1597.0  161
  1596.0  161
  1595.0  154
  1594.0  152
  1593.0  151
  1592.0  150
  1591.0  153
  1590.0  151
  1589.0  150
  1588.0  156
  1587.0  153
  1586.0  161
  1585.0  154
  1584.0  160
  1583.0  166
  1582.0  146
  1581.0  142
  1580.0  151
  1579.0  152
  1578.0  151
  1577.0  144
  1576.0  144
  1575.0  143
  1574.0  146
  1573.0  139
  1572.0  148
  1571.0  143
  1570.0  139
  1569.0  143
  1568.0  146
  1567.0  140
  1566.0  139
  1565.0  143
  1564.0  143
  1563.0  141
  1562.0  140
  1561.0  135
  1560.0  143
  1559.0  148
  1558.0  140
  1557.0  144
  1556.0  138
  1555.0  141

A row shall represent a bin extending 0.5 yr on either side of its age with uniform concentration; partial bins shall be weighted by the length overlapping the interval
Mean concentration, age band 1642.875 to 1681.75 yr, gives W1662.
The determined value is 161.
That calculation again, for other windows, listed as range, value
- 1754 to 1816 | 135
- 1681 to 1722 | 148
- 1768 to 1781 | 131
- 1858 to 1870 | 205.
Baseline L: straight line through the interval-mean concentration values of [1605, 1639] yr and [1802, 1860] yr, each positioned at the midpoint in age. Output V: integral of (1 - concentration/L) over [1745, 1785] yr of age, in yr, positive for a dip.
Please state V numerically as 8.4 yr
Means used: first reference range 144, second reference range 177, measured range 132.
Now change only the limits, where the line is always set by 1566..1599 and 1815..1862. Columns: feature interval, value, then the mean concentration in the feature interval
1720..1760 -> 9.2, 133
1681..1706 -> 2.1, 151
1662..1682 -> 0.9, 155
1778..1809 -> 7.8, 135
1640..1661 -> -0.8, 166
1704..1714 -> 1.6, 141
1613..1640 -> 1.8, 146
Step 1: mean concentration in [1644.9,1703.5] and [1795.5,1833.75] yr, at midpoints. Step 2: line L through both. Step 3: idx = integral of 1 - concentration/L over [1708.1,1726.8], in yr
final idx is 2.3 yr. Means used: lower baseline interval 158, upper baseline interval 161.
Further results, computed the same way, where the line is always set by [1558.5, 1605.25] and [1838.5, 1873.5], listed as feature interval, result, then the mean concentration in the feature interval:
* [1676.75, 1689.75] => 0.74 yr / 157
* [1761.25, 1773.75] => 3.44 yr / 132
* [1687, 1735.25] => 8.66 yr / 141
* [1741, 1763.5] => 5.76 yr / 133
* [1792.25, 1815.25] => 5.50 yr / 144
